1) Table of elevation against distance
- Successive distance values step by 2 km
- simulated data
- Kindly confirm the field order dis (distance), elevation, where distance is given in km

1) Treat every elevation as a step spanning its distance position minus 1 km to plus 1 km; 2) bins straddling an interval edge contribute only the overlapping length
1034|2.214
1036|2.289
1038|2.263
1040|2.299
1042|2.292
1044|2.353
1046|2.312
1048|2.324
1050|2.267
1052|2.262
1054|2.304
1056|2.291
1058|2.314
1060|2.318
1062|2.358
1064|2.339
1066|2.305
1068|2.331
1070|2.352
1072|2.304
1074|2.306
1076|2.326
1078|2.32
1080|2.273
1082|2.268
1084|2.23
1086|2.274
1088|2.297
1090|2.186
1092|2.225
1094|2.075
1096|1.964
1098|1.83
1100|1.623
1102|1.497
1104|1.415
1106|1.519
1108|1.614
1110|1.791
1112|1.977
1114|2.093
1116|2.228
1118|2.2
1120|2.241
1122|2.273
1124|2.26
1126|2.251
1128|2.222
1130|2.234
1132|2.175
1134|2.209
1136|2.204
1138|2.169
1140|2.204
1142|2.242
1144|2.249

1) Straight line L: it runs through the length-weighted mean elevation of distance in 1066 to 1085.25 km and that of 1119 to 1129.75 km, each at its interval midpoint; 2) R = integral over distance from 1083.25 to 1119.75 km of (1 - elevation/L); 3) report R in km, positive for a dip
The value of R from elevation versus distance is 5.2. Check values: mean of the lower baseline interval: 2.3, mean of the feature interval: 1.95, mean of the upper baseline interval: 2.25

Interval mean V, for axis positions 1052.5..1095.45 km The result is 2.28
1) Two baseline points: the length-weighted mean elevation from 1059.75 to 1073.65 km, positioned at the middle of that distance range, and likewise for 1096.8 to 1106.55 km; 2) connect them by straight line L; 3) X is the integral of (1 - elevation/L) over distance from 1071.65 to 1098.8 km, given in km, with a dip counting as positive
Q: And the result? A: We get -3.9 km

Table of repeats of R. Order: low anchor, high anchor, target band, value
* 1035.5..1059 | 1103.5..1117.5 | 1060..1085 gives -2.3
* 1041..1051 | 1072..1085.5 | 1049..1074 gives -0.1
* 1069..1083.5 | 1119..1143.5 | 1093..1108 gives 3.8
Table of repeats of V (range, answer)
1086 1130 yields 2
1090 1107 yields 1.79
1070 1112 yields 2.02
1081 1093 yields 2.25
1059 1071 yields 2.33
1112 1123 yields 2.19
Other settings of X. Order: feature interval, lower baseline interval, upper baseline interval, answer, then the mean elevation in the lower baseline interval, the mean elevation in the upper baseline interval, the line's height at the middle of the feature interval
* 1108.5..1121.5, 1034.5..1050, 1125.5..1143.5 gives 0.9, 2.3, 2.21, 2.23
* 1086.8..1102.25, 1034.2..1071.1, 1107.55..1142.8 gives 1.6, 2.31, 2.15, 2.22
